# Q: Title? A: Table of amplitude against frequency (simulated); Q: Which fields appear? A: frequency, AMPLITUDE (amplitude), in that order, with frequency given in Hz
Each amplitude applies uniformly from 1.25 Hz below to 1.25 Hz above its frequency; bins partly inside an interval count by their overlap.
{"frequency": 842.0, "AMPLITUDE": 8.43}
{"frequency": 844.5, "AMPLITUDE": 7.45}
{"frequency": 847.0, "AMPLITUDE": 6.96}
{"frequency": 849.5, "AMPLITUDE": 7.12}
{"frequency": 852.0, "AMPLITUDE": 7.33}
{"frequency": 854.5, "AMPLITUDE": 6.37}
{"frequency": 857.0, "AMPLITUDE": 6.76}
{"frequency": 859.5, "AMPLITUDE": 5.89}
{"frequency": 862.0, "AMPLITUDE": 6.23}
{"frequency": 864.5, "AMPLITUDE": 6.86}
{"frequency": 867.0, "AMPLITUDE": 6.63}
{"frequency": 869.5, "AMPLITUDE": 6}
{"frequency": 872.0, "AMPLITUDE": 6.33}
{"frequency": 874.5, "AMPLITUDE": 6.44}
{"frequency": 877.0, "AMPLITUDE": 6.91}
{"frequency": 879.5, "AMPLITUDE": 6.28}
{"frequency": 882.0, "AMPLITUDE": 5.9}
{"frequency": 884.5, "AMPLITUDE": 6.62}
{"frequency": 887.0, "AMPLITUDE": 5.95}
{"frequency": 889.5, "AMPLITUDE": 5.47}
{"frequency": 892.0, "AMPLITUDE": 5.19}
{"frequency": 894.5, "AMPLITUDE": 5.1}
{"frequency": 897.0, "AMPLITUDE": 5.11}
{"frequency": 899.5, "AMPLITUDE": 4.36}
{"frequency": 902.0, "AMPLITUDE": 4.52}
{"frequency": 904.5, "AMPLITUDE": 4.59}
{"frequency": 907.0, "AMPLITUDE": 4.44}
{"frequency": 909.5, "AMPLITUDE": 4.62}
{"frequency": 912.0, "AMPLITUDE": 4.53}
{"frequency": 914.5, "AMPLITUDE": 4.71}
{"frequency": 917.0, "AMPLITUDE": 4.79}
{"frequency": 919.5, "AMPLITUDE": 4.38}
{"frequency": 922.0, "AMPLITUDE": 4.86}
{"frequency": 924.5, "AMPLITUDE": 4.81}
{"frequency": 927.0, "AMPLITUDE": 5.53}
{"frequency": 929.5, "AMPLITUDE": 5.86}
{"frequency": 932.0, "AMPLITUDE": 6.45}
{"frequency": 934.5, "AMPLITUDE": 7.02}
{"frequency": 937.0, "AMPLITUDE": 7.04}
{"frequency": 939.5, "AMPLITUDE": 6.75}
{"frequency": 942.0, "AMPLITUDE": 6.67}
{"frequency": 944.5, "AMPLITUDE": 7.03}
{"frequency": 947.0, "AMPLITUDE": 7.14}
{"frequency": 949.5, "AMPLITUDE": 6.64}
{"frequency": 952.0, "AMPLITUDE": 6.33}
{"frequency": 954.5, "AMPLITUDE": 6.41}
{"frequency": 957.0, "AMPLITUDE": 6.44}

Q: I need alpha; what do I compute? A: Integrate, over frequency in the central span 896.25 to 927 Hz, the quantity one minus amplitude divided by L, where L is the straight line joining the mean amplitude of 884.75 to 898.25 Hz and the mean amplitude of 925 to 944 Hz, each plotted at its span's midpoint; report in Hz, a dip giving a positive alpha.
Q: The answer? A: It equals 6.44 Hz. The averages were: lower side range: 5.46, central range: 4.67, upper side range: 6.43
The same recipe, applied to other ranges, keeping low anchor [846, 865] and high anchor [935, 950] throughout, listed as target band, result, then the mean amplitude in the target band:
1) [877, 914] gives 8.4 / 5.24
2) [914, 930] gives 4.4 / 4.96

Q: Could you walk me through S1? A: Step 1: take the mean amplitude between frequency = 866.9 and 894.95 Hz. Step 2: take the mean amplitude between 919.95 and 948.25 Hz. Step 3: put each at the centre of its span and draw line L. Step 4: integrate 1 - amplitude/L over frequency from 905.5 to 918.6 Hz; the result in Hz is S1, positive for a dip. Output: 3.3 Hz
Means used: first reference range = 6.07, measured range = 4.61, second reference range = 6.23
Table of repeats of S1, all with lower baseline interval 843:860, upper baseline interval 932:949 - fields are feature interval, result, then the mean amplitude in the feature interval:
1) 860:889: 2.4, 6.34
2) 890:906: 4.8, 4.84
